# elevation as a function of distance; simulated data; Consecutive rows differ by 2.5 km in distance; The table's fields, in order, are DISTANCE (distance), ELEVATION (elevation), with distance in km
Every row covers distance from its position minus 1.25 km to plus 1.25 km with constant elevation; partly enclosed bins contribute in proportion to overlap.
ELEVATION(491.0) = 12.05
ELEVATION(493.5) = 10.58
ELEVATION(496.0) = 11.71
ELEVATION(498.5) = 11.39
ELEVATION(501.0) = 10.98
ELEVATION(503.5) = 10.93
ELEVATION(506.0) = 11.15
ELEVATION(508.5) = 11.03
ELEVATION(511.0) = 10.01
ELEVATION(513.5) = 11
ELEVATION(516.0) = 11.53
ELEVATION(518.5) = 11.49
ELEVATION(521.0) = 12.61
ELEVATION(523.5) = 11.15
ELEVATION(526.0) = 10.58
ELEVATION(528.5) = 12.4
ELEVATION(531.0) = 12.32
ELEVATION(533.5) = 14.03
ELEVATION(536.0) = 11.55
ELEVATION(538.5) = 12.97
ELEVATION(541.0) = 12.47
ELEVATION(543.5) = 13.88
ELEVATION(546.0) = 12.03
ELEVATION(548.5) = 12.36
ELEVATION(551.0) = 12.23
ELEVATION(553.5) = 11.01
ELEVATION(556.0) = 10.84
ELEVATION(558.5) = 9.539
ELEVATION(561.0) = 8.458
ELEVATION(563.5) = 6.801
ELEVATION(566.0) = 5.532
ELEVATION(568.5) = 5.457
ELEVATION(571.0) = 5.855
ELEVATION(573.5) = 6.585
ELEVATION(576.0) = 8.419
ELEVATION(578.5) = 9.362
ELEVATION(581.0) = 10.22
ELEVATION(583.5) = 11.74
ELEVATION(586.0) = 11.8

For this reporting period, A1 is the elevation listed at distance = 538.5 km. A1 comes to 12.97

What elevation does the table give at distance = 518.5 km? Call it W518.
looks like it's 11.49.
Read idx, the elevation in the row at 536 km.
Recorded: 11.55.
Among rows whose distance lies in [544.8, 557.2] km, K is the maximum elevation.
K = 12.36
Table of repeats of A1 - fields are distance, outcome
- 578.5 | 9.362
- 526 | 10.58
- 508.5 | 11.03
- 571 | 5.855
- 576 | 8.419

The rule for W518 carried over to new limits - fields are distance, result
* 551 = 12.23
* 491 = 12.05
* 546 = 12.03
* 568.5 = 5.457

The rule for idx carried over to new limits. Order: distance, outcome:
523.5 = 11.15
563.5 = 6.801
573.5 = 6.585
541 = 12.47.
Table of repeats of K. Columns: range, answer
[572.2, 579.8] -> 9.362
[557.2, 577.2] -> 9.539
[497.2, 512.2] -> 11.39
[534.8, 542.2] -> 12.97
